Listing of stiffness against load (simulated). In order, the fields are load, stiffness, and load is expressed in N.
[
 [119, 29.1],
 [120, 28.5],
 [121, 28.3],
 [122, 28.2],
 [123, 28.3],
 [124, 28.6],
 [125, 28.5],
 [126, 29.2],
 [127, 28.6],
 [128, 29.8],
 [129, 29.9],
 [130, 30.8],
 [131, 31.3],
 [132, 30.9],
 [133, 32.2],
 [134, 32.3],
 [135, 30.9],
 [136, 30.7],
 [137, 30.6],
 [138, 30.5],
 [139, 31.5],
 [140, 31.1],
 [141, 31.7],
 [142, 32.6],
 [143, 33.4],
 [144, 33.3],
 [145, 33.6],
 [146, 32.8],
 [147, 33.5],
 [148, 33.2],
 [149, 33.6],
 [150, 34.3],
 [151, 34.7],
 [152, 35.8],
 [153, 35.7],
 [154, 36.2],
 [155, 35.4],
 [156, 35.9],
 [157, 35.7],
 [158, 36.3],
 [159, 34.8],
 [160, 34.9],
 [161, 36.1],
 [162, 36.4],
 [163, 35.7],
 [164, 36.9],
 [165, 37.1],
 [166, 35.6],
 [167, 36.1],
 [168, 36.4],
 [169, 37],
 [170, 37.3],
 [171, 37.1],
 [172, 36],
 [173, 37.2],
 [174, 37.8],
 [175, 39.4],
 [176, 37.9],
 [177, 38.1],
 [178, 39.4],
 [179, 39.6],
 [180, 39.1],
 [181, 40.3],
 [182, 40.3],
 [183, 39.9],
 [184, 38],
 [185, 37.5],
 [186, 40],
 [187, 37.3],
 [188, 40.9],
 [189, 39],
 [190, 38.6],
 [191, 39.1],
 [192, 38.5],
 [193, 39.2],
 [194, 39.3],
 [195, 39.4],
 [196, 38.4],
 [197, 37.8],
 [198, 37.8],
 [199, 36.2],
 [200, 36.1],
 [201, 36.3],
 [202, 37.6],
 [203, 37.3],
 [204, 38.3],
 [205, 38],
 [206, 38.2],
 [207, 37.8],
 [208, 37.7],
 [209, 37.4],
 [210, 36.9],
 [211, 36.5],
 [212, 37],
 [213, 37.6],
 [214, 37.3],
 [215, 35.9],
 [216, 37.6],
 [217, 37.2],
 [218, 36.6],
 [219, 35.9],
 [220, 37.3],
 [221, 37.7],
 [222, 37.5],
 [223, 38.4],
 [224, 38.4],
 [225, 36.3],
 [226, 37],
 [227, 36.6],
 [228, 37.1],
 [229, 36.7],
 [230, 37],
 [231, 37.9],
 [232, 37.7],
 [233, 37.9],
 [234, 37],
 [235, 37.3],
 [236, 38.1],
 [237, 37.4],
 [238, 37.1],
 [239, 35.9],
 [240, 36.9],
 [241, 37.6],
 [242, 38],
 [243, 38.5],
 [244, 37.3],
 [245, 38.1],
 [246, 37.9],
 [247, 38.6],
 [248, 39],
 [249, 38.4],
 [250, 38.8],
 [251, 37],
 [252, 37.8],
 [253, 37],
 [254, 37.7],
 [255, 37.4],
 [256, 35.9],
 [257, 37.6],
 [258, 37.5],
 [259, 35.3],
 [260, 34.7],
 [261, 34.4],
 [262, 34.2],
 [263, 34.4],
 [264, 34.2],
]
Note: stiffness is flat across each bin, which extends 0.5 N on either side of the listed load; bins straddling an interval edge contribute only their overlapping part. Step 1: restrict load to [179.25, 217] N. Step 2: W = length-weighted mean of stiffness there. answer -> 38.1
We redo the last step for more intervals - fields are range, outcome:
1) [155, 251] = 37.6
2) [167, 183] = 38.2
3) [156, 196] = 37.8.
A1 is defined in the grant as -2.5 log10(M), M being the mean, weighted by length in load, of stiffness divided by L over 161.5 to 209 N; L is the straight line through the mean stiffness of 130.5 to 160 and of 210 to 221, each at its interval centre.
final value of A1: -0.08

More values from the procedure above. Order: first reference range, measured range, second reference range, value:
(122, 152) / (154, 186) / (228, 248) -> -0.12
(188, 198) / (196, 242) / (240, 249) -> 0.03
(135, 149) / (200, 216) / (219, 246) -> -0.04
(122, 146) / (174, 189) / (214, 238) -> -0.15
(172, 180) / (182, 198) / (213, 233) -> -0.02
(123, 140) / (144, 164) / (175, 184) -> -0.01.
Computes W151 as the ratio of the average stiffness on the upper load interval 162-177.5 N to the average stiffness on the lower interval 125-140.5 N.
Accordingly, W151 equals 1.2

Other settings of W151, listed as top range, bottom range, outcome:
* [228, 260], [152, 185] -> 1.01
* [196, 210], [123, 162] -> 1.15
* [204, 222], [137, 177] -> 1.06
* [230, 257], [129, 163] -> 1.13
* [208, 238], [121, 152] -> 1.19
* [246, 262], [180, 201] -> 0.96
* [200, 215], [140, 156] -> 1.10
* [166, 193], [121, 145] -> 1.25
